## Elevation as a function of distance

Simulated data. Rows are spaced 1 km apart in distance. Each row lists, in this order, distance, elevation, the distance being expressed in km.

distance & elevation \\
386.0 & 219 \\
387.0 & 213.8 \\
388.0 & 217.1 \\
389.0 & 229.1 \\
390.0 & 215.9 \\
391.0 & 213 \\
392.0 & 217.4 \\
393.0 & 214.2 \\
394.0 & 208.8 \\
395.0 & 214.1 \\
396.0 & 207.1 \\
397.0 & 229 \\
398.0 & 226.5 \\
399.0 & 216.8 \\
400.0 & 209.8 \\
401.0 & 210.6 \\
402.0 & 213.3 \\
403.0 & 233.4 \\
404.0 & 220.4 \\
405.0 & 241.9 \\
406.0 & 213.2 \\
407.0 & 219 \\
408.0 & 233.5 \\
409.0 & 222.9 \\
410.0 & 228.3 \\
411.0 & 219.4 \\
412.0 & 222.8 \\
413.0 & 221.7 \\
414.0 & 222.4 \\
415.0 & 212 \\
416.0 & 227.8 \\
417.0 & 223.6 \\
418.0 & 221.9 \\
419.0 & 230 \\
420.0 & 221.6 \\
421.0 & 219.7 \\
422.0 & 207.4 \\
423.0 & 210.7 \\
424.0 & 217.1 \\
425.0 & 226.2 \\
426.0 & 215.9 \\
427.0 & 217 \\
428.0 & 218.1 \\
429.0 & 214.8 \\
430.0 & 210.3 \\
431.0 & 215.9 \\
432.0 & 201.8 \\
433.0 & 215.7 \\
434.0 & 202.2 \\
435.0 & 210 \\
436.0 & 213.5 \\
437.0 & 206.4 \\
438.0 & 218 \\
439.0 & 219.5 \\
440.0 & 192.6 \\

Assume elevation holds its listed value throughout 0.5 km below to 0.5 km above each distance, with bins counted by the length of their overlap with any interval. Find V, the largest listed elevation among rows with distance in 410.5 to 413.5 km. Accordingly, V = 222.8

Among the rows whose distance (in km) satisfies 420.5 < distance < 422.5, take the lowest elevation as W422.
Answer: 207.4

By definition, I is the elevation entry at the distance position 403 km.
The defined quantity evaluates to 233.4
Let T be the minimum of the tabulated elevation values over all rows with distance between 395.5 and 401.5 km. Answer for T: 207.1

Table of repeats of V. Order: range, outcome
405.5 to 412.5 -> 233.5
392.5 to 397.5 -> 229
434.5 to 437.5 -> 213.5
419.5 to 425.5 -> 226.2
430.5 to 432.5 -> 215.9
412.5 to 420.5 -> 230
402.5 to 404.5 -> 233.4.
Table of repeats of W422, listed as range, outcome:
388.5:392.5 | 213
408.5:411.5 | 219.4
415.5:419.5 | 221.9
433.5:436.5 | 202.2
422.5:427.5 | 210.7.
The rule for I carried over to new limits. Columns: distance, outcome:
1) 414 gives 222.4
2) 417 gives 223.6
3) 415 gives 212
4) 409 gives 222.9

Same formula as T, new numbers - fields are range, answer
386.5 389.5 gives 213.8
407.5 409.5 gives 222.9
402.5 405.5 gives 220.4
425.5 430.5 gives 210.3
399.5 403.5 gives 209.8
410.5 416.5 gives 212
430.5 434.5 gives 201.8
